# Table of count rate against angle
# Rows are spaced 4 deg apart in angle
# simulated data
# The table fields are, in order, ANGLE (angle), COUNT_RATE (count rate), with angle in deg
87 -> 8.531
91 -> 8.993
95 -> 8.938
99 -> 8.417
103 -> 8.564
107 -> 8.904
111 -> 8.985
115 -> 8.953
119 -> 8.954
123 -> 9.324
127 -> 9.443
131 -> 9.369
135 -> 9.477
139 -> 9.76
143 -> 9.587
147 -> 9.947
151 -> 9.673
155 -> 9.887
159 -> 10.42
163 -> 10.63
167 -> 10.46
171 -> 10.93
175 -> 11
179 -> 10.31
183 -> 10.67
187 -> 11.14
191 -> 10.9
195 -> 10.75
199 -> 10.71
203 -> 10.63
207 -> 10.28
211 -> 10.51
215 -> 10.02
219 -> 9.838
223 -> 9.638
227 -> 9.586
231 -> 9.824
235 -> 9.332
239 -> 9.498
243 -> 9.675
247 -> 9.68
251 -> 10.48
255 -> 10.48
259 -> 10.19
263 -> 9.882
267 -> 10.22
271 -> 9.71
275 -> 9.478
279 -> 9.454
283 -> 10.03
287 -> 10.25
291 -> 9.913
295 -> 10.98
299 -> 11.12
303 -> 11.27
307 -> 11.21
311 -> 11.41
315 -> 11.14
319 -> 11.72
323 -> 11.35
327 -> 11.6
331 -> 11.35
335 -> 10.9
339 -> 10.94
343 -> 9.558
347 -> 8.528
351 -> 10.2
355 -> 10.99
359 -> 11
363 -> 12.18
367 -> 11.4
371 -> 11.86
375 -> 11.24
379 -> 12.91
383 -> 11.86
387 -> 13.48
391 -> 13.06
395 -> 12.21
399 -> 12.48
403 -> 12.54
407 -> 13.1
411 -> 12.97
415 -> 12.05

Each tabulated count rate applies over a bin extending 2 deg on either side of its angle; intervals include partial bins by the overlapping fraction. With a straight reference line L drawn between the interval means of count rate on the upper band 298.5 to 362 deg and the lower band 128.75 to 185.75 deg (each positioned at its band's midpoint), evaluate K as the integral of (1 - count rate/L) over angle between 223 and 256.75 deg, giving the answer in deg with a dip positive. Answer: 2.3 deg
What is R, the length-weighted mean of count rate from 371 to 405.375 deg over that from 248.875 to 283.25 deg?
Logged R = 1.25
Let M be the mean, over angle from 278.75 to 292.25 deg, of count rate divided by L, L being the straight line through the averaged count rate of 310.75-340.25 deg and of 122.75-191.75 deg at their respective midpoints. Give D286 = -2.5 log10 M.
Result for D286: 0.11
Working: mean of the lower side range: 10.2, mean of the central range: 9.97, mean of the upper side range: 11.3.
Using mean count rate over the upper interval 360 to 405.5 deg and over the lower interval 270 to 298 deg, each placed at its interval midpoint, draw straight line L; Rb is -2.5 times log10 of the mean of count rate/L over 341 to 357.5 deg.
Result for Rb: 0.17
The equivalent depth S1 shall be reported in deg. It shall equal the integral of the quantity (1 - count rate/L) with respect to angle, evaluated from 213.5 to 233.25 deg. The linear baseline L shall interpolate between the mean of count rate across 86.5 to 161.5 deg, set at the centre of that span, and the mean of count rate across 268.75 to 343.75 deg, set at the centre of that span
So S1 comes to 0.6 deg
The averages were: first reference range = 9.29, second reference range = 10.7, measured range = 9.77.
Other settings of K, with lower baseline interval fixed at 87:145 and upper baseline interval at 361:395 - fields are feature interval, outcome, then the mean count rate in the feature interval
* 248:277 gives 2.2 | 10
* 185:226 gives -1.0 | 10.4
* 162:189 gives -2.5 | 10.7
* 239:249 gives 0.9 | 9.64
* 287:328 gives 1.0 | 11.1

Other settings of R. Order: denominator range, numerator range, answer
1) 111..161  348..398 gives 1.24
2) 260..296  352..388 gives 1.18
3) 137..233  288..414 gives 1.12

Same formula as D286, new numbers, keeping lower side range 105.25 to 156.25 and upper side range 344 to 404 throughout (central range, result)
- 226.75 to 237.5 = 0.08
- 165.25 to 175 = -0.11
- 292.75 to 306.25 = -0.01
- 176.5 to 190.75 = -0.09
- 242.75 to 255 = 0.05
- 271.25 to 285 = 0.12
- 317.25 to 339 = -0.01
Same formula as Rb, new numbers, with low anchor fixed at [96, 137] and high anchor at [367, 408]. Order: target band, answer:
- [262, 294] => 0.12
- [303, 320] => 0.01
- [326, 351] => 0.13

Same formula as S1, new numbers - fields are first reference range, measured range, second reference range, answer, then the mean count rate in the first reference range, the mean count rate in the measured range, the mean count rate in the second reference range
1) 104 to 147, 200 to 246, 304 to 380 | 0.90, 9.29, 9.91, 11.1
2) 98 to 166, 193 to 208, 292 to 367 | -0.95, 9.46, 10.6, 11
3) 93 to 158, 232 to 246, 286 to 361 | 0.86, 9.28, 9.54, 10.8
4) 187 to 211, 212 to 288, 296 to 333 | 7.71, 10.7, 9.86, 11.3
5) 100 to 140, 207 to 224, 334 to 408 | 0.03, 9.14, 10.1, 11.6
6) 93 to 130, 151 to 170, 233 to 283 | -2.17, 8.95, 10.3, 9.85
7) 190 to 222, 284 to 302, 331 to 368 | -0.03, 10.4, 10.6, 10.7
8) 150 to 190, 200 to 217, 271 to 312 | 0.22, 10.5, 10.4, 10.5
